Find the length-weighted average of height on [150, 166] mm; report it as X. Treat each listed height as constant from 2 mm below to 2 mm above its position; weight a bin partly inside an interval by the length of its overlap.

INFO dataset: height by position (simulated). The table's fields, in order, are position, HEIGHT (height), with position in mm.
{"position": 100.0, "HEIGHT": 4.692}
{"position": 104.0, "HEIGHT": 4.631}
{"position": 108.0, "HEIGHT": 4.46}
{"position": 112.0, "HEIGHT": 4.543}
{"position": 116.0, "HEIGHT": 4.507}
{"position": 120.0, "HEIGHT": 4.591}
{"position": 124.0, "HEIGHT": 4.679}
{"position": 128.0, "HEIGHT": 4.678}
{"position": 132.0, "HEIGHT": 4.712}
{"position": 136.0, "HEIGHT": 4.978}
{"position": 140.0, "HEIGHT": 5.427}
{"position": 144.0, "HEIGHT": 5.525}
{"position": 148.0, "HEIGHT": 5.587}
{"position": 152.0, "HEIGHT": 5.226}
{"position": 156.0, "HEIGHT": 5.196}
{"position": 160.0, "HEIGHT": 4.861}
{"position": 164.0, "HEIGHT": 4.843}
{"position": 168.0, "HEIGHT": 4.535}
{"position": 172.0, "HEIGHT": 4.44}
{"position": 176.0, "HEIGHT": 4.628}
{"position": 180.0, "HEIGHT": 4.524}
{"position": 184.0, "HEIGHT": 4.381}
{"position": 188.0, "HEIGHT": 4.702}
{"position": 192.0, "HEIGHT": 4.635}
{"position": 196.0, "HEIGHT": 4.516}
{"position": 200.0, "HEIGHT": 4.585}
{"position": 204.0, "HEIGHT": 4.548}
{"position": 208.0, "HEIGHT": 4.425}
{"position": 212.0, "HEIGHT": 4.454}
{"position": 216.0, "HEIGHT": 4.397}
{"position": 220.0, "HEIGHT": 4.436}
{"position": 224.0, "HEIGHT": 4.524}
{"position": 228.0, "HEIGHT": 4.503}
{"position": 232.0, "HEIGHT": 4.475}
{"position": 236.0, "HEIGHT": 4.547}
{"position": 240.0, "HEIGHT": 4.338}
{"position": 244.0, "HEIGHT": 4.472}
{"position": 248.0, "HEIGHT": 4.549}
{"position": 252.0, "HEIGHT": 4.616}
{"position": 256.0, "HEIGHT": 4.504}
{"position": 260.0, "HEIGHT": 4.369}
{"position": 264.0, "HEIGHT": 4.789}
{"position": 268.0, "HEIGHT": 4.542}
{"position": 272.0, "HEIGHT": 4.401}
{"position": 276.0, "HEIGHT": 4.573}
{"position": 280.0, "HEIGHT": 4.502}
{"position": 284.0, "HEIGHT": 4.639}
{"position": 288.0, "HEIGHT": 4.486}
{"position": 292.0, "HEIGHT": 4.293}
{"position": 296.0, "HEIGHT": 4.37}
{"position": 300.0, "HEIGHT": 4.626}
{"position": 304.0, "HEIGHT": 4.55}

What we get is 5.03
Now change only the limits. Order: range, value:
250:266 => 4.57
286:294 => 4.39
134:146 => 5.31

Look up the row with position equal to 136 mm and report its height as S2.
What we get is 4.978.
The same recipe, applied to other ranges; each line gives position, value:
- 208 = 4.425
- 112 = 4.543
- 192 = 4.635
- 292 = 4.293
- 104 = 4.631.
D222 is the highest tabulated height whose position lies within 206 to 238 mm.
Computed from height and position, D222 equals 4.547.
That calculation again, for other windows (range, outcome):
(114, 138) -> 4.978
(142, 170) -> 5.587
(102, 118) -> 4.631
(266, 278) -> 4.573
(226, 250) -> 4.549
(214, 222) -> 4.436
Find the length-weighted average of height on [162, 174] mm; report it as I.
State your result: 4.61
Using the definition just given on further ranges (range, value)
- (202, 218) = 4.46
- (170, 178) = 4.53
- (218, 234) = 4.48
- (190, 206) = 4.57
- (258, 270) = 4.57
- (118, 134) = 4.67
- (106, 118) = 4.5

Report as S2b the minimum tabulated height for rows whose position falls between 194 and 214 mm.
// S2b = 4.425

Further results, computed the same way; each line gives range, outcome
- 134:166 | 4.843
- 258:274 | 4.369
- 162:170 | 4.535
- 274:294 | 4.293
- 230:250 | 4.338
